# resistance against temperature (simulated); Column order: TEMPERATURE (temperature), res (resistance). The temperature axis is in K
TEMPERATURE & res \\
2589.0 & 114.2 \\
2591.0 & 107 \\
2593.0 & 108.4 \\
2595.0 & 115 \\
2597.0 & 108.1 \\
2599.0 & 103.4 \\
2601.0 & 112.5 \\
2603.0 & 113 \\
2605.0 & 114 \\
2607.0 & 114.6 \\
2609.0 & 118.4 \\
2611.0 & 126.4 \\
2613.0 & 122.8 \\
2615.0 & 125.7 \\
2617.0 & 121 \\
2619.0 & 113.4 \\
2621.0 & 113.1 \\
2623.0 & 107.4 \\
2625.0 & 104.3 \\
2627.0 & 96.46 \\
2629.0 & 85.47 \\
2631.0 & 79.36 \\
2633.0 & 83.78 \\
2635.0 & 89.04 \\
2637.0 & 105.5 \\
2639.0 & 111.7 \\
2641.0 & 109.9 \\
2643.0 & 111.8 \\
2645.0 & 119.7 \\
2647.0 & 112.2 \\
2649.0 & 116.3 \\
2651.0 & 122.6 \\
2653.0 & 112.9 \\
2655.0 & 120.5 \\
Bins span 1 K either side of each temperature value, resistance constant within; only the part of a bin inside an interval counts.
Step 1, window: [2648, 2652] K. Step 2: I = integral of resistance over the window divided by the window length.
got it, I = 119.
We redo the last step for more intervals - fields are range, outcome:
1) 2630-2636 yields 84.1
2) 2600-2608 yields 114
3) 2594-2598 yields 112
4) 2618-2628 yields 107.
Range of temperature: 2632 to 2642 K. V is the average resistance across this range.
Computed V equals 100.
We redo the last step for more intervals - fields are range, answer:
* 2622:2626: 106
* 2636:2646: 112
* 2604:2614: 119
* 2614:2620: 120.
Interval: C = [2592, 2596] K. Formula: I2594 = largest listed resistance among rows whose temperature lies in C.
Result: 115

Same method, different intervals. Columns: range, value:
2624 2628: 104.3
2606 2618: 126.4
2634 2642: 111.7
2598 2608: 114.6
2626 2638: 105.5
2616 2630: 121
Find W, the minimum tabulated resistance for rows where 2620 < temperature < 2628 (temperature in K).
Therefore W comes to 96.46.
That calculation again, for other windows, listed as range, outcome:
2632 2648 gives 83.78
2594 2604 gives 103.4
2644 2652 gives 112.2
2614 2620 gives 113.4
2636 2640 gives 105.5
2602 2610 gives 113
